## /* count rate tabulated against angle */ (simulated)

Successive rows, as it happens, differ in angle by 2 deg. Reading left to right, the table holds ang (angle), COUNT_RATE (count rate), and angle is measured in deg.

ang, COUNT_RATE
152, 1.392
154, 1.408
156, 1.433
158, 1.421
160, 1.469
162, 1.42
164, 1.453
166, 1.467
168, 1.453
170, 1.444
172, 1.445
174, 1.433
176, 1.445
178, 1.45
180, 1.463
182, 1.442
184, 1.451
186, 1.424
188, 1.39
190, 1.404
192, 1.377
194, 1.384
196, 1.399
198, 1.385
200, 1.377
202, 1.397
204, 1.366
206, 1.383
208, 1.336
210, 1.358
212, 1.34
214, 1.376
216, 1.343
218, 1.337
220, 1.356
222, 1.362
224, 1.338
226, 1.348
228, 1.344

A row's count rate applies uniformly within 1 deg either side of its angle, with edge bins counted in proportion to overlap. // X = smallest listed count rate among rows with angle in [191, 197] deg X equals 1.377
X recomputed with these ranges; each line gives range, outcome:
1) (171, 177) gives 1.433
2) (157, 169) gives 1.42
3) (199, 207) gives 1.366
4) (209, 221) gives 1.337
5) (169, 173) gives 1.444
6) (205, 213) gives 1.336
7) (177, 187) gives 1.424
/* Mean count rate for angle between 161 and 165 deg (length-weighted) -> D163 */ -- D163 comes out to 1.44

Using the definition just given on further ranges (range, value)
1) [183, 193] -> 1.41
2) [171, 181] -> 1.45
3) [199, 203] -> 1.39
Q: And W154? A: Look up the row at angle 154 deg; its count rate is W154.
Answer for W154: 1.408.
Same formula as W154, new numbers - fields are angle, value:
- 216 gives 1.343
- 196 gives 1.399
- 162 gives 1.42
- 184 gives 1.451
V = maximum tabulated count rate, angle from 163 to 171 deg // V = 1.467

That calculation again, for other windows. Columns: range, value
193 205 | 1.399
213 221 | 1.376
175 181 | 1.463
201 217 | 1.397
